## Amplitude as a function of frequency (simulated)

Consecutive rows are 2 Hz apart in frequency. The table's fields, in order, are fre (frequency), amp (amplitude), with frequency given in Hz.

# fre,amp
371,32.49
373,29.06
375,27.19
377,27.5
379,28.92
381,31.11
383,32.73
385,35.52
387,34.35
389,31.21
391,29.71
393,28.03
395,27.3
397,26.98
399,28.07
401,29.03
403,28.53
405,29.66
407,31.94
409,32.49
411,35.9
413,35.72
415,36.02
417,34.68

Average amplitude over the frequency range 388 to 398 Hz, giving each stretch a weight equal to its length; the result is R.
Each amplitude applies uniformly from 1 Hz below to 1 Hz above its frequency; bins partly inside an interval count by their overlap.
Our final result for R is 28.6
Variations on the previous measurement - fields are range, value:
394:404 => 28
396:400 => 27.5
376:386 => 31.2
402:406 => 29.1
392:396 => 27.7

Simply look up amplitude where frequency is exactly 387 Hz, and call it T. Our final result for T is 34.35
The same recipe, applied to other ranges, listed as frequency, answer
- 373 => 29.06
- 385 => 35.52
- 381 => 31.11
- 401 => 29.03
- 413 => 35.72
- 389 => 31.21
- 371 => 32.49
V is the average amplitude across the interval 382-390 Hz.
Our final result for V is 33.5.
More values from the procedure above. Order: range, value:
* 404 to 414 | 33.1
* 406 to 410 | 32.2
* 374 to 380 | 27.9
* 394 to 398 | 27.1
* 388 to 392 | 30.5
